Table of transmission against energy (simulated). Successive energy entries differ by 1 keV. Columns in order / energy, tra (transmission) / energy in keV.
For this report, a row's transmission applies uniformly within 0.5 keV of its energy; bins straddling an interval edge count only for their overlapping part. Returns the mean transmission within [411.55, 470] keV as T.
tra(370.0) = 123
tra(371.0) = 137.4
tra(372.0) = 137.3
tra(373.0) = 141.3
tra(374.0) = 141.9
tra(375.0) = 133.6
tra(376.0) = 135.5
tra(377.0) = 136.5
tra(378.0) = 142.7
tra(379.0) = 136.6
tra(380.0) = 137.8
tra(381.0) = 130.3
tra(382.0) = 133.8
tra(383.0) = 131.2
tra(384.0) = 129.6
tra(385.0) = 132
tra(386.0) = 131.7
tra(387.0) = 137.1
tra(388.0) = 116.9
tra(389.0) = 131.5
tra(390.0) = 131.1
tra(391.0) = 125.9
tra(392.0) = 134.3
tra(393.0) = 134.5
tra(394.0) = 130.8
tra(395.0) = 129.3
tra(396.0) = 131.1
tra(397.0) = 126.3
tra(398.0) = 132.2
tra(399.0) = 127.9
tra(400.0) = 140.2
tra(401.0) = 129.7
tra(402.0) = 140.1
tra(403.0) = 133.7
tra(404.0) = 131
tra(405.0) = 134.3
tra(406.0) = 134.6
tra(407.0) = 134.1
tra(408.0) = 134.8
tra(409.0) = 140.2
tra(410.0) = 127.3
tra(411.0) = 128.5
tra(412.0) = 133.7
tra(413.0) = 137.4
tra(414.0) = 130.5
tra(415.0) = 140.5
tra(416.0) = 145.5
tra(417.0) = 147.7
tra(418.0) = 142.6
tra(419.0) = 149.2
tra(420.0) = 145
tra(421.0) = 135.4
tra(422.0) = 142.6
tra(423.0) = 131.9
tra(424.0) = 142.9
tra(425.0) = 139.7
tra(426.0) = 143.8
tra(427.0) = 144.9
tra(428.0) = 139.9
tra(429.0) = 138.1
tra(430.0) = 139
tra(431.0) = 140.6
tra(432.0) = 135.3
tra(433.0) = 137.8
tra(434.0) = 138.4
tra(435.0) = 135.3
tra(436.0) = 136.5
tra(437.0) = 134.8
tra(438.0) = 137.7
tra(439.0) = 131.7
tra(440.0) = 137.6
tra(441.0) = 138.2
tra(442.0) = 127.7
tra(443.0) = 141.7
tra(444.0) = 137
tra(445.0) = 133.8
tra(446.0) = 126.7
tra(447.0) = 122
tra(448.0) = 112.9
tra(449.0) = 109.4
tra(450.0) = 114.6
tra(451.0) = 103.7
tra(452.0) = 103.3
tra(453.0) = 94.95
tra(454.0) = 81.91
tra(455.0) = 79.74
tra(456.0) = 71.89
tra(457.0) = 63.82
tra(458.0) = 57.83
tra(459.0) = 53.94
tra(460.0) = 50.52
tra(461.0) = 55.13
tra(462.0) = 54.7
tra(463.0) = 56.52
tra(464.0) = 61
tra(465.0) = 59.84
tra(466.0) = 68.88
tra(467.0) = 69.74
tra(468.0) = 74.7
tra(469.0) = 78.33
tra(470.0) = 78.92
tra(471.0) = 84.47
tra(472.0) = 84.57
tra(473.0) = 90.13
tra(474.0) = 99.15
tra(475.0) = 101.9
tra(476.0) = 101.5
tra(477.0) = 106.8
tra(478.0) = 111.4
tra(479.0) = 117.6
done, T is 114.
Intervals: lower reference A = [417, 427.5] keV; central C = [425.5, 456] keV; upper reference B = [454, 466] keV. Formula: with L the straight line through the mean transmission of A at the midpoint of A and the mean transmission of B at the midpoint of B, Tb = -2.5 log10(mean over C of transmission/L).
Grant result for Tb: -0.23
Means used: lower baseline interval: 142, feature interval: 126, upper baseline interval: 61.7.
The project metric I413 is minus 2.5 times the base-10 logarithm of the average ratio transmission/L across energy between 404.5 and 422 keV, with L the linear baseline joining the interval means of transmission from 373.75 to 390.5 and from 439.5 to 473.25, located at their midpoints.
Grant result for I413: -0.19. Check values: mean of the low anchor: 133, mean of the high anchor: 90.6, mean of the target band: 138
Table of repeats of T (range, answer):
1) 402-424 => 137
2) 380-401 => 131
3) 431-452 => 129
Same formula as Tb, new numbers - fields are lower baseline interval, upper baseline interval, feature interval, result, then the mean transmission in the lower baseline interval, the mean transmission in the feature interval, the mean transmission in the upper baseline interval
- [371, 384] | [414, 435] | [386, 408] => 0.05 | 136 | 132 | 141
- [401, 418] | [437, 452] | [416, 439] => -0.07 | 136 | 140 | 126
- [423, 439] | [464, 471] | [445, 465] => 0.16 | 139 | 83.6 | 71.9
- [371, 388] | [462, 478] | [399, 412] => -0.12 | 135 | 134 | 81.2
